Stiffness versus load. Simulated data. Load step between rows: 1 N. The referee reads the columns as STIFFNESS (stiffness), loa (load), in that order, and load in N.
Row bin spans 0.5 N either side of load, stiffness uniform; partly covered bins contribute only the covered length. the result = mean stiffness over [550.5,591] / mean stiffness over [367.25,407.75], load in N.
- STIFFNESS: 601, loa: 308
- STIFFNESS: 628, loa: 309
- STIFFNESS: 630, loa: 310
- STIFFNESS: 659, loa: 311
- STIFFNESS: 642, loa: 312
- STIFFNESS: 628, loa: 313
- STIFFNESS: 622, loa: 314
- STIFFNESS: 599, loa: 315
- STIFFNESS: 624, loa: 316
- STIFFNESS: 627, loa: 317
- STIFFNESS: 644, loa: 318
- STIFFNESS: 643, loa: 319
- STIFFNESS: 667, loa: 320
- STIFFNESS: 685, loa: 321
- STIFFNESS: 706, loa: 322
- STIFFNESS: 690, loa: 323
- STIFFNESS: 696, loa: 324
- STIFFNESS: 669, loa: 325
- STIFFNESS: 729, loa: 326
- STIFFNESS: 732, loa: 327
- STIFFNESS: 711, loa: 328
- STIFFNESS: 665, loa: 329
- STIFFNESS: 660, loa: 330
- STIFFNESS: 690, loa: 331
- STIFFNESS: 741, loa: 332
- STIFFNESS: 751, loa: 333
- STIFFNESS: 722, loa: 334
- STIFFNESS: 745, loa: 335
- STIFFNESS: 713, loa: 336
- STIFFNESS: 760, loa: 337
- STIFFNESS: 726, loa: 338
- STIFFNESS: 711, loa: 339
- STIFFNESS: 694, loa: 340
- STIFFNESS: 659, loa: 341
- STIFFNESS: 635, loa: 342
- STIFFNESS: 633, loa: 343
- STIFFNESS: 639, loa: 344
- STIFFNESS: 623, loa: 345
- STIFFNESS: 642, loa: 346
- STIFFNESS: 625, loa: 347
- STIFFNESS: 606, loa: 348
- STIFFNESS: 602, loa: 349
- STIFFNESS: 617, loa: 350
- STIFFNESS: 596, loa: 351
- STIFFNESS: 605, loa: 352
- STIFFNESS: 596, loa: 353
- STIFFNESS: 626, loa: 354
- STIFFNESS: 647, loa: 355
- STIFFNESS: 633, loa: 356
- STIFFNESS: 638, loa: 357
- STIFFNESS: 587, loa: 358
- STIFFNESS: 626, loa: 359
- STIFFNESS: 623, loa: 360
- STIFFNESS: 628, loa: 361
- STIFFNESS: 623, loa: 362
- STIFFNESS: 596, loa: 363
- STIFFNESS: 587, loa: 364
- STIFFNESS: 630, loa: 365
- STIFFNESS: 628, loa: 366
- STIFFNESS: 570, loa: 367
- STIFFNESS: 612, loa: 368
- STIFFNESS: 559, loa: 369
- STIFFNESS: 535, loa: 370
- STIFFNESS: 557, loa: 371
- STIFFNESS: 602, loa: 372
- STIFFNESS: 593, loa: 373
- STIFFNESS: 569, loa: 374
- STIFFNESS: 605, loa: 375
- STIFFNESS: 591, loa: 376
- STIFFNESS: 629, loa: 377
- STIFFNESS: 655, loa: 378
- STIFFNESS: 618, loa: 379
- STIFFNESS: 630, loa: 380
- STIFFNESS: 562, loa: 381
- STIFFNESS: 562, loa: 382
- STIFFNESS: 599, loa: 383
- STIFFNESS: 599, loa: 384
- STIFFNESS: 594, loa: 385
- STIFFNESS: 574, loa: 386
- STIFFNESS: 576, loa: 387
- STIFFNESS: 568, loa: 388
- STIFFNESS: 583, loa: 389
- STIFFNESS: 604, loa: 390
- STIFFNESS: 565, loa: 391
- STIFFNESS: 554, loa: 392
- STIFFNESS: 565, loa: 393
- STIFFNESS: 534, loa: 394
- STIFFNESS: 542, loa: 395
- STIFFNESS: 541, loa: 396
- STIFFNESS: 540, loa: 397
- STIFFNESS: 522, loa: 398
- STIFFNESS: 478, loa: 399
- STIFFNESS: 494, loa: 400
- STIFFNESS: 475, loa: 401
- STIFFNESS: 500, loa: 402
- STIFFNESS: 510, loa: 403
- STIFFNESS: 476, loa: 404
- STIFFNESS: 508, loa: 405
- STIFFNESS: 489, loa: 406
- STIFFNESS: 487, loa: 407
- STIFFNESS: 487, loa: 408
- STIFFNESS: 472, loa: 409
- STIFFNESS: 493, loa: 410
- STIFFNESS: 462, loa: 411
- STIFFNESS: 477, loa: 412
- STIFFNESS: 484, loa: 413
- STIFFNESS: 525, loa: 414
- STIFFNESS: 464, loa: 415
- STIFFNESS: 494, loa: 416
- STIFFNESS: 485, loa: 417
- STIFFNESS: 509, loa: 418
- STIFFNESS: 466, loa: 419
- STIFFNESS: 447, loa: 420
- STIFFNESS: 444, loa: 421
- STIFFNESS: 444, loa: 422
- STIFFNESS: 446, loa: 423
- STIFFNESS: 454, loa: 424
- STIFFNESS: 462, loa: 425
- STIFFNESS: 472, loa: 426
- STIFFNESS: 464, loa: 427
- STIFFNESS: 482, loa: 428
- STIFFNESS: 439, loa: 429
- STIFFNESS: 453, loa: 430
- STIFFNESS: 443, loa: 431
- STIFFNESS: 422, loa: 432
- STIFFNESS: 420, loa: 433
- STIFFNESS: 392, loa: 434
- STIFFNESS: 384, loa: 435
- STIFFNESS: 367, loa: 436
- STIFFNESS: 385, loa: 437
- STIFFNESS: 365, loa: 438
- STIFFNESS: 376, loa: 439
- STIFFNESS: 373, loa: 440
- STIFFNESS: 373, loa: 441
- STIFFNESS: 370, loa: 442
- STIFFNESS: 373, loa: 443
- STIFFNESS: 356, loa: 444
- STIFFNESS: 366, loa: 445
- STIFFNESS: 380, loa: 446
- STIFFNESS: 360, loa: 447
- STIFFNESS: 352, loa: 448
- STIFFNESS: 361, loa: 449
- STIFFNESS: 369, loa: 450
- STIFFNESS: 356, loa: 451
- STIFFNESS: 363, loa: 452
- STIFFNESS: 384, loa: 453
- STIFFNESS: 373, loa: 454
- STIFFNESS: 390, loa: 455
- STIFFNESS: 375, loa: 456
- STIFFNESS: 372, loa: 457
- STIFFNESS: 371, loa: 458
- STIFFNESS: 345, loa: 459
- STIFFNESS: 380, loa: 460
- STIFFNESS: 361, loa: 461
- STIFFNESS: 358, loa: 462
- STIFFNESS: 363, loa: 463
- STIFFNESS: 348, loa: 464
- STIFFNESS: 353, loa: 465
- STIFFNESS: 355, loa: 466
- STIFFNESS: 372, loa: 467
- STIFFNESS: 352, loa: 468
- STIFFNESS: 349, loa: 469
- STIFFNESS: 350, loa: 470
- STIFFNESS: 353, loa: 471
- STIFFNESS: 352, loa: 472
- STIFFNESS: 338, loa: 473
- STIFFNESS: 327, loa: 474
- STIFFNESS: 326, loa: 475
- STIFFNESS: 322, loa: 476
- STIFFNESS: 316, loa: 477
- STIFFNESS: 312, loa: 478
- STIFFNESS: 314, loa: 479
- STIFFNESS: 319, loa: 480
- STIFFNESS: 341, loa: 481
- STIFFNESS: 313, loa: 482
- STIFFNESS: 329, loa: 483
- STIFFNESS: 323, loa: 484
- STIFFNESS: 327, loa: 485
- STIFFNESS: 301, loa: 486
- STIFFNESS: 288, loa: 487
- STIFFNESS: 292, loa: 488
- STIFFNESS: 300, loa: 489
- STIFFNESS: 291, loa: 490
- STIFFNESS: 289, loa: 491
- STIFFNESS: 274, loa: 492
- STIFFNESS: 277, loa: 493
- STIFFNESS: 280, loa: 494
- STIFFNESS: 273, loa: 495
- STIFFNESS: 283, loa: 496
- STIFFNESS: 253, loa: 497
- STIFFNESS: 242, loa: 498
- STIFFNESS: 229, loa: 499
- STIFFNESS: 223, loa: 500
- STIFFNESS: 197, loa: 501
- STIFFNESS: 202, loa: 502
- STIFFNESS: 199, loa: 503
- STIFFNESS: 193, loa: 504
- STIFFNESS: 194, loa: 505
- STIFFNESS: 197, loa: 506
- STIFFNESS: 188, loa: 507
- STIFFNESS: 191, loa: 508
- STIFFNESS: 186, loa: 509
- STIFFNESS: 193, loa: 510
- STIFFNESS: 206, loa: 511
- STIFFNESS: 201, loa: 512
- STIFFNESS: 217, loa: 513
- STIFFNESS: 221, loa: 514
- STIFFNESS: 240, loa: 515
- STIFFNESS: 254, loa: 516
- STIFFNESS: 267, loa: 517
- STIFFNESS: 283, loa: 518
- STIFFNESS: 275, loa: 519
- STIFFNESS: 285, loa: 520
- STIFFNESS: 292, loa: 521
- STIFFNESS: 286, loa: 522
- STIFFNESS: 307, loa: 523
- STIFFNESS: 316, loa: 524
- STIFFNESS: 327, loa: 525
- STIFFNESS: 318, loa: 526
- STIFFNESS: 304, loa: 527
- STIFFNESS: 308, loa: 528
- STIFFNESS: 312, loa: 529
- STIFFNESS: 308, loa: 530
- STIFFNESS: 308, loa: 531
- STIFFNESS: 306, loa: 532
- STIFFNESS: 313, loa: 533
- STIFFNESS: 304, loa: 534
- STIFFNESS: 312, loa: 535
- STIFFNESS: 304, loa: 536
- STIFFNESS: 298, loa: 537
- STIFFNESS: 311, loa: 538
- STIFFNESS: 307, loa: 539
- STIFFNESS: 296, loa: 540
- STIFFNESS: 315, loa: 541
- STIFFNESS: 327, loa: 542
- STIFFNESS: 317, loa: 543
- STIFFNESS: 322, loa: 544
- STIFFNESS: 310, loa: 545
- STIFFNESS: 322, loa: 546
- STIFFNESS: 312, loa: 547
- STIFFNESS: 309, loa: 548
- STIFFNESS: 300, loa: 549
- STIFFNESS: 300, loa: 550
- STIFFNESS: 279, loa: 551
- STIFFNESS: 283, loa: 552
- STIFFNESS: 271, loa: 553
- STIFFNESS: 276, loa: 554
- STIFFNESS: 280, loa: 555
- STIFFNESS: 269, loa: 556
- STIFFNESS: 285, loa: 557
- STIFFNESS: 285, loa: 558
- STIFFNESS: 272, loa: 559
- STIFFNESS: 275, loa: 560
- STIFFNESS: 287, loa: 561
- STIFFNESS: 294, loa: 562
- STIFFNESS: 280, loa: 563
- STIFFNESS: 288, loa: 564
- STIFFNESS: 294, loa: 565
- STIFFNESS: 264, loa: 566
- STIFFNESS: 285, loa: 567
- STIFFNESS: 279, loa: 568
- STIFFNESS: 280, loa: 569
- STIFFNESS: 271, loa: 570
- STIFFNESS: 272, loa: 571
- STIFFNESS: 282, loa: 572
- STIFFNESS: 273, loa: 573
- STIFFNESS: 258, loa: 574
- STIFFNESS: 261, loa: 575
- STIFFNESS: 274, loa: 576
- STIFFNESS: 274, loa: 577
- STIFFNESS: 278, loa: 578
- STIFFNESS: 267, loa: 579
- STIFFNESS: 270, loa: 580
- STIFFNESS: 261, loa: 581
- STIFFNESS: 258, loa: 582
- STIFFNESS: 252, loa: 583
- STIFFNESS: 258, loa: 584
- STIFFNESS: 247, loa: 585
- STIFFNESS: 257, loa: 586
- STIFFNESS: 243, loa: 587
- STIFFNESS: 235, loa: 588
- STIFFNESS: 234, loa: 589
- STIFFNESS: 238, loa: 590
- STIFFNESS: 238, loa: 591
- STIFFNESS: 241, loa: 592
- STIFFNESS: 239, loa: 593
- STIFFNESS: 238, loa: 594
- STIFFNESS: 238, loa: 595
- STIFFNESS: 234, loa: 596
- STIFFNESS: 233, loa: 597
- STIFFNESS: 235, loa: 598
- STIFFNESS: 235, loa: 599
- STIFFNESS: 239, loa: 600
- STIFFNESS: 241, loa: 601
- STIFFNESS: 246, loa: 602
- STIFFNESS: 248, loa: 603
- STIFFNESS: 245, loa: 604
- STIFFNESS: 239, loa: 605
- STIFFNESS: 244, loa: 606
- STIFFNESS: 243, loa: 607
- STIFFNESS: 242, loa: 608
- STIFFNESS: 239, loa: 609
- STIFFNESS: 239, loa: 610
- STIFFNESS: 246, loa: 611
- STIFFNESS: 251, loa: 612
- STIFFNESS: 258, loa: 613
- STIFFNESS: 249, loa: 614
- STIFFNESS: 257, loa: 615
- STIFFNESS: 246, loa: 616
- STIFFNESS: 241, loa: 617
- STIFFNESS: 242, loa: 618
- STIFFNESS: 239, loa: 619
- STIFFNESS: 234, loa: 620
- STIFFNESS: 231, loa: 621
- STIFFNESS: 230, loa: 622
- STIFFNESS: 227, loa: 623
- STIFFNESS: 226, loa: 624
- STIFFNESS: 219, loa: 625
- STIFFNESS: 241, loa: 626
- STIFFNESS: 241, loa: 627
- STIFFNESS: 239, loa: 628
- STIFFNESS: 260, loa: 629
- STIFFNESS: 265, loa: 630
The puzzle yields 0.48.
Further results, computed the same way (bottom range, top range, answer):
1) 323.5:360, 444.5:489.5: 0.52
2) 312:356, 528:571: 0.44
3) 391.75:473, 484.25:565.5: 0.65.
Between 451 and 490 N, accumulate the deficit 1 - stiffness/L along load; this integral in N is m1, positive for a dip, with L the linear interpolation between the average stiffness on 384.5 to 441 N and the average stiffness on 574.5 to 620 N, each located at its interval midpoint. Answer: 6.4 N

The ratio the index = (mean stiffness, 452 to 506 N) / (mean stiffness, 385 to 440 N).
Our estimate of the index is 0.65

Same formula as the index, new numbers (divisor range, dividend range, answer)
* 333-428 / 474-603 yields 0.48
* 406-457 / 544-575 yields 0.67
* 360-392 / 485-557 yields 0.46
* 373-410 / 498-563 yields 0.49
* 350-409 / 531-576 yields 0.51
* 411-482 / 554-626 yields 0.65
